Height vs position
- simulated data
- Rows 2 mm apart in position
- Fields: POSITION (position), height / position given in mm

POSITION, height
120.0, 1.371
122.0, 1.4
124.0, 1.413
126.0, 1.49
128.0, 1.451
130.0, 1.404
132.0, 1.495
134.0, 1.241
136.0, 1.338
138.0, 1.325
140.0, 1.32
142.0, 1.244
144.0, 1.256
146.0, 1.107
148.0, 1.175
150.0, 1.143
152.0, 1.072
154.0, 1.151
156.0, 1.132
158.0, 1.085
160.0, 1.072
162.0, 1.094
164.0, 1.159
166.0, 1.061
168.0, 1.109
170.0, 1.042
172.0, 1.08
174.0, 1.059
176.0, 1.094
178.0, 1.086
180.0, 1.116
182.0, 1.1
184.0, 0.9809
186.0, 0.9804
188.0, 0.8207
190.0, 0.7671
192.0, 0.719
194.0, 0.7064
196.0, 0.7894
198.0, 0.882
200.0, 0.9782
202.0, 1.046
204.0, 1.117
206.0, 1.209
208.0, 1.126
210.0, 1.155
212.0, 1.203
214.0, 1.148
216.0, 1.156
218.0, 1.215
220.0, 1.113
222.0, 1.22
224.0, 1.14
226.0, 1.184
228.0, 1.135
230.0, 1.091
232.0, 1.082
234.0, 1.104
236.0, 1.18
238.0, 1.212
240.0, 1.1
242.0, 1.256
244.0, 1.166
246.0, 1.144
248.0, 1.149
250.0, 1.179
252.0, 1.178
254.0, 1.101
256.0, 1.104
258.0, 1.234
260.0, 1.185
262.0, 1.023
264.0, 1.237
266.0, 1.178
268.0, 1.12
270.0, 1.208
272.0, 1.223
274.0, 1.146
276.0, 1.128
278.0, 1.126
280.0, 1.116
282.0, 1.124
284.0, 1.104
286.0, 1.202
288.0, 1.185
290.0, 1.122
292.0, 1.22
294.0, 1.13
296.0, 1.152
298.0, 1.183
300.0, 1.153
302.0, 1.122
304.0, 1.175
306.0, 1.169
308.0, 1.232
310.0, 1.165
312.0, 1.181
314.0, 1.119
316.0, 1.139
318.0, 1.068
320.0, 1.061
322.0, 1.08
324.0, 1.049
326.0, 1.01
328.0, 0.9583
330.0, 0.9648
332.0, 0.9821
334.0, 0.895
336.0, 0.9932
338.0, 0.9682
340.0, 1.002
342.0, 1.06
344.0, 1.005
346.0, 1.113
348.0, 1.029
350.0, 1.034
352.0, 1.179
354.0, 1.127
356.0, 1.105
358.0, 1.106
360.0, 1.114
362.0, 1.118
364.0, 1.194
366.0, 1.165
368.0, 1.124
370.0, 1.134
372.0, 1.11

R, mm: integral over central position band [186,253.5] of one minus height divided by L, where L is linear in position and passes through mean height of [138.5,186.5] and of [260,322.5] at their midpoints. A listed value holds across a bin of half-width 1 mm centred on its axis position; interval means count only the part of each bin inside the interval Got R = 3.1 mm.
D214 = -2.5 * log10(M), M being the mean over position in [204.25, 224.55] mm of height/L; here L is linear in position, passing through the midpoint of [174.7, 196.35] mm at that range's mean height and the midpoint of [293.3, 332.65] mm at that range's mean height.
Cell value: -0.20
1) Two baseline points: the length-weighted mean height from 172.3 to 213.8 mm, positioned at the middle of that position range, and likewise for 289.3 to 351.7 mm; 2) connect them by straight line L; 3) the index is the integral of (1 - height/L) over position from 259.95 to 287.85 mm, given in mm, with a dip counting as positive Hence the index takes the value -2.6 mm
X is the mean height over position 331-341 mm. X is 0.968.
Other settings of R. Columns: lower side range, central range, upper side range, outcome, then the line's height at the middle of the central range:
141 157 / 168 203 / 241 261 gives 6.12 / 1.16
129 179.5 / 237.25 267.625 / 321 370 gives -1.29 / 1.11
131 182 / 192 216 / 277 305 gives 2.75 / 1.16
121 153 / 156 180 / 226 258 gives 3.24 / 1.26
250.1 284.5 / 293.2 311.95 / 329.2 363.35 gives -1.03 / 1.11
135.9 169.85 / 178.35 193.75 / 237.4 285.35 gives 3.14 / 1.16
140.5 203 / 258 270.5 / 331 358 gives -1.48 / 1.04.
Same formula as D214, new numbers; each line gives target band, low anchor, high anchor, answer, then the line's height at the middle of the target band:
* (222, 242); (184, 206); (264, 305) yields -0.142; 1.01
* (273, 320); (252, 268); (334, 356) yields -0.041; 1.11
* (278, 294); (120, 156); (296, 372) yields -0.010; 1.14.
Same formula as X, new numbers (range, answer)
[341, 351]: 1.05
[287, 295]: 1.16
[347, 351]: 1.03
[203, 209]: 1.15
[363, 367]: 1.18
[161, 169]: 1.11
